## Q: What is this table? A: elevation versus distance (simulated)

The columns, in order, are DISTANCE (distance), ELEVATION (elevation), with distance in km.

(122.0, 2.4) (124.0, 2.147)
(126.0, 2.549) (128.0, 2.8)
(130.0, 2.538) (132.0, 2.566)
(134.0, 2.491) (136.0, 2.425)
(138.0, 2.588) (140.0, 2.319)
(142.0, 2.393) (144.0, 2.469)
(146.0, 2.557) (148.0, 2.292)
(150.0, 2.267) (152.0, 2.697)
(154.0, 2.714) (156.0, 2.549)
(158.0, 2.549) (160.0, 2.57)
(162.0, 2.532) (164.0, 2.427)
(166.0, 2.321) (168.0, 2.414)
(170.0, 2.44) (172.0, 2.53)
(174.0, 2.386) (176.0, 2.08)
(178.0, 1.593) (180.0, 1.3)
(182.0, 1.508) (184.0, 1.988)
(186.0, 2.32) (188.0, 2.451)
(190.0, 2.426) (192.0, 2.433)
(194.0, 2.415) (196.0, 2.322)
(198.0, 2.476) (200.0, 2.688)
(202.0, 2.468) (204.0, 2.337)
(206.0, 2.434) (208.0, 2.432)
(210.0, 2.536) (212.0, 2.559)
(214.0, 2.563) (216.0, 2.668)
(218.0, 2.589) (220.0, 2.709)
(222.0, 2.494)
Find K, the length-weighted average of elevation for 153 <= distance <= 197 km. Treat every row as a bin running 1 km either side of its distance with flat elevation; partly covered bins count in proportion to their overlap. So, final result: 2.28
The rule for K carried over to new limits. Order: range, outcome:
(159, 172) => 2.46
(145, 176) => 2.47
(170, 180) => 2.09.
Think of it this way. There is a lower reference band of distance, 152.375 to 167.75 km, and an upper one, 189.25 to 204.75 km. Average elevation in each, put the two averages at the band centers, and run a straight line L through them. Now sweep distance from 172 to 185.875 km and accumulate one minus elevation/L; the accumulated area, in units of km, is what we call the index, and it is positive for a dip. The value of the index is 3.3 km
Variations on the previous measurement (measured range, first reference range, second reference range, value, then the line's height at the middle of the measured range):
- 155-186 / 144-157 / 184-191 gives 2.65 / 2.42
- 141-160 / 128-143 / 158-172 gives -0.18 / 2.48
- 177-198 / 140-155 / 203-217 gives 3.36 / 2.49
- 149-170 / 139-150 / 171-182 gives -3.13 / 2.18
